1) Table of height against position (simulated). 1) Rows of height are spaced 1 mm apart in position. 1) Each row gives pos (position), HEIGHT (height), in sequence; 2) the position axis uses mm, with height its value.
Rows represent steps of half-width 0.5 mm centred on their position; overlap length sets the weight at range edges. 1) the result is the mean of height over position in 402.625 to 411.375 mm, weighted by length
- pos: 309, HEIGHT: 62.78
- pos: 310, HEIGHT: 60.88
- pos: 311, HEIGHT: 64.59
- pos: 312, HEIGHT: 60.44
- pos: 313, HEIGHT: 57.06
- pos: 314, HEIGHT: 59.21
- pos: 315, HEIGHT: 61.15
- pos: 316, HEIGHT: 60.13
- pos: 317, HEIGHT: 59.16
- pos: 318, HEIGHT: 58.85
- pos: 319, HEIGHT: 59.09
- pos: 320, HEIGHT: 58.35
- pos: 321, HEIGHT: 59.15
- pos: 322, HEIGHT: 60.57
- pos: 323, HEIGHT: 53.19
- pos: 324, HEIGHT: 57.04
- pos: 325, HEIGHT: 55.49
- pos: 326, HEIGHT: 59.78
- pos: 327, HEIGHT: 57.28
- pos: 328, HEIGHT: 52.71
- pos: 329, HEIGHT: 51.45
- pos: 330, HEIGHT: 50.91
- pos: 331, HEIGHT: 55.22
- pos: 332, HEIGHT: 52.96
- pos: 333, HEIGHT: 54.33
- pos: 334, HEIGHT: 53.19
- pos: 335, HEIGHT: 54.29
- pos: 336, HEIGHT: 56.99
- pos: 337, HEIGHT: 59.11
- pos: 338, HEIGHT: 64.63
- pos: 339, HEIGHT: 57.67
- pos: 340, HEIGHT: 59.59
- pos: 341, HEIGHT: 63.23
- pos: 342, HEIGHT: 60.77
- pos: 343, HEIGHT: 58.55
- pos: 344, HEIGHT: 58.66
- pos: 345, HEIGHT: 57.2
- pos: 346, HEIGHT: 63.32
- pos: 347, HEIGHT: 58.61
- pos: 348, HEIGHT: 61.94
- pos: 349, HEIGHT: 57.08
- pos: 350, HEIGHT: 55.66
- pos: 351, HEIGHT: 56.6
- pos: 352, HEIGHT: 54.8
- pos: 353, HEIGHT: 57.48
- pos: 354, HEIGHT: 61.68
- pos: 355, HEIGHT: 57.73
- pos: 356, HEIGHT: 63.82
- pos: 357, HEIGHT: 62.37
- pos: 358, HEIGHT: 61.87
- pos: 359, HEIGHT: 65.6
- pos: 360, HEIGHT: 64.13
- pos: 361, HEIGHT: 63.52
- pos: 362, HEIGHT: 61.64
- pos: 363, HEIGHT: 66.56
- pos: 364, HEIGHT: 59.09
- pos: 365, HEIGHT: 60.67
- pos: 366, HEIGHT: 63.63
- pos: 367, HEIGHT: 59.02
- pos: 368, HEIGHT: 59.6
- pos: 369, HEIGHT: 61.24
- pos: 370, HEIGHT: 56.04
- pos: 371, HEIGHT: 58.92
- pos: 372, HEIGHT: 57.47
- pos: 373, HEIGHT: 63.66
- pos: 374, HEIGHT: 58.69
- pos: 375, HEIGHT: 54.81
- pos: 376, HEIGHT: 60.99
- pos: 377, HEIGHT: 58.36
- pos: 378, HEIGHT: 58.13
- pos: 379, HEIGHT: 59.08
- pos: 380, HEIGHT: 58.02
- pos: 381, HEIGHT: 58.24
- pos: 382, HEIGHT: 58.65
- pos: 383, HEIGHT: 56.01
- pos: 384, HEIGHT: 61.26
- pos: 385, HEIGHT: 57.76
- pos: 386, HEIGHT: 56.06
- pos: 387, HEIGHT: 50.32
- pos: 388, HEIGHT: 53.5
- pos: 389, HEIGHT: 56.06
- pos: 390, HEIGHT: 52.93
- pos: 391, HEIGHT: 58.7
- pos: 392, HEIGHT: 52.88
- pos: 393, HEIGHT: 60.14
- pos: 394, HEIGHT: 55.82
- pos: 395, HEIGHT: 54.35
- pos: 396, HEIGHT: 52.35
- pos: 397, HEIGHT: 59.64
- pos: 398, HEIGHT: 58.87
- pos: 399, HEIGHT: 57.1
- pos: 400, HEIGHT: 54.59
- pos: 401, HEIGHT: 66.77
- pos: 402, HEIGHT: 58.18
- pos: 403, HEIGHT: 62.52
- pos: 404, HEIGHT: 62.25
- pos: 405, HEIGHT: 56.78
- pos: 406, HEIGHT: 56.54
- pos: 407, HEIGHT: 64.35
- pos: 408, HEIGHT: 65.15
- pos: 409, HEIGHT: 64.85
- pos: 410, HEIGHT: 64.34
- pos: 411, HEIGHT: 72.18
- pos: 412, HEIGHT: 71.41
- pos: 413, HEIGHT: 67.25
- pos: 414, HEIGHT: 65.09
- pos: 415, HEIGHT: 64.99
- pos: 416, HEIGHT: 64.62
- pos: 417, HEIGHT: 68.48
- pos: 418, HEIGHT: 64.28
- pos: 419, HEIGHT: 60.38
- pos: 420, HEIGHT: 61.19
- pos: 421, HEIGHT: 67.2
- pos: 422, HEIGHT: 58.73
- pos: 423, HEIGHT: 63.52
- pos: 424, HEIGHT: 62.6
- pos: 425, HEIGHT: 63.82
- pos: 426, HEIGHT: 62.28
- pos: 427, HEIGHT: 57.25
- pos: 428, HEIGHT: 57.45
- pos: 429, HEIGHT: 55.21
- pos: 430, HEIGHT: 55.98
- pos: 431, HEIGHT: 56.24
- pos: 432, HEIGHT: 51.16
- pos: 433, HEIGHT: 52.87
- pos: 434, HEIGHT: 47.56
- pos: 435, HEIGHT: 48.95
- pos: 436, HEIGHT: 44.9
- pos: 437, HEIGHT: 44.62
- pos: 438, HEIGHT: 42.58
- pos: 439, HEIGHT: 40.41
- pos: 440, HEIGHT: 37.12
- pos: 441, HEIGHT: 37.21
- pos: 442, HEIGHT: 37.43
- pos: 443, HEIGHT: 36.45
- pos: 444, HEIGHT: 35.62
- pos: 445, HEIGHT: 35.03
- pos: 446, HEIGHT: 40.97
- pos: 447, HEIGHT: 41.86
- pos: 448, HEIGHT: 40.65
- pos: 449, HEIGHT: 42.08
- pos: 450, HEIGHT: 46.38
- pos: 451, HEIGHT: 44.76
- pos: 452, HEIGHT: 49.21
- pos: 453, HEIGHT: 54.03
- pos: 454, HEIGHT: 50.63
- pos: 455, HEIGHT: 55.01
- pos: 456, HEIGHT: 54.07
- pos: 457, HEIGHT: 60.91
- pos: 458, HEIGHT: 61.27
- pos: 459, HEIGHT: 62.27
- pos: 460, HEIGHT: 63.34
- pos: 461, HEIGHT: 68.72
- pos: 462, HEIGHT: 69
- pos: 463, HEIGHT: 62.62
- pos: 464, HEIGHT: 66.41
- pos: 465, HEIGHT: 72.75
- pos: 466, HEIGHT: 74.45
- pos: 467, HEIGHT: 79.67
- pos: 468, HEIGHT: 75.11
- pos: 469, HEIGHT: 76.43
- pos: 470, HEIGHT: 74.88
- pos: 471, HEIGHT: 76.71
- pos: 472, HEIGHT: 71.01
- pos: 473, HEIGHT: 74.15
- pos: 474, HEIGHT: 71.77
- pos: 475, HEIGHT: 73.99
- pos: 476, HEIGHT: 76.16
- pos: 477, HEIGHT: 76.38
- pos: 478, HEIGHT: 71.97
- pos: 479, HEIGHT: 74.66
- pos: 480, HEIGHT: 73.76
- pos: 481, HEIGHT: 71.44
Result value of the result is 63.1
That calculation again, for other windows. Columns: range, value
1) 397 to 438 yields 59.8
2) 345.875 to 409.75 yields 59.1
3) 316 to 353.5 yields 57.5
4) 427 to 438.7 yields 50.8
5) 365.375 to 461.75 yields 56.1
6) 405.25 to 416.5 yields 65.3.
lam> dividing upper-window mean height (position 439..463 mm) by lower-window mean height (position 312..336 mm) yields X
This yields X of 0.86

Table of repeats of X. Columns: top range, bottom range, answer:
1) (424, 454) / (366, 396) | 0.82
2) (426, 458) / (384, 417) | 0.79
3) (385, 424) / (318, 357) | 1.05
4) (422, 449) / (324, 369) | 0.82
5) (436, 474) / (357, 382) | 0.92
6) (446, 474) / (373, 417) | 1.03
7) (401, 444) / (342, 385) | 0.95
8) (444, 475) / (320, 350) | 1.05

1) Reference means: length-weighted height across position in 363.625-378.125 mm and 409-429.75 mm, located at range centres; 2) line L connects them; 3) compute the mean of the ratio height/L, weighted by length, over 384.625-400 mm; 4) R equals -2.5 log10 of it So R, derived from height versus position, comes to 0.10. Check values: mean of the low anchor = 59.4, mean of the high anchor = 63.6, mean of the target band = 55.7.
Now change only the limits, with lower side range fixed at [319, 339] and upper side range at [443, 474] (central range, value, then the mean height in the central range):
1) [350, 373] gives -0.07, 60.6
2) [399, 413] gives -0.09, 63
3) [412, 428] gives -0.09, 63.5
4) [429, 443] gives 0.27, 45.9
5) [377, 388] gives 0.00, 57.2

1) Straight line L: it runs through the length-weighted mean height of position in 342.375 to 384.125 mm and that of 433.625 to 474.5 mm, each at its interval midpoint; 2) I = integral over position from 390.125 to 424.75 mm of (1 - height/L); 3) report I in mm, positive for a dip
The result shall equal -2.4 mm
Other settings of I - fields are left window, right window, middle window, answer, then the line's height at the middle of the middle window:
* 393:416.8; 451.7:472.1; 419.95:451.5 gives 7.4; 63.9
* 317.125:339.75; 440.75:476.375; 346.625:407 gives -1.5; 57.4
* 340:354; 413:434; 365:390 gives 0.6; 59.5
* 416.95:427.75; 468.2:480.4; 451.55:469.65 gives 1.8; 71.2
